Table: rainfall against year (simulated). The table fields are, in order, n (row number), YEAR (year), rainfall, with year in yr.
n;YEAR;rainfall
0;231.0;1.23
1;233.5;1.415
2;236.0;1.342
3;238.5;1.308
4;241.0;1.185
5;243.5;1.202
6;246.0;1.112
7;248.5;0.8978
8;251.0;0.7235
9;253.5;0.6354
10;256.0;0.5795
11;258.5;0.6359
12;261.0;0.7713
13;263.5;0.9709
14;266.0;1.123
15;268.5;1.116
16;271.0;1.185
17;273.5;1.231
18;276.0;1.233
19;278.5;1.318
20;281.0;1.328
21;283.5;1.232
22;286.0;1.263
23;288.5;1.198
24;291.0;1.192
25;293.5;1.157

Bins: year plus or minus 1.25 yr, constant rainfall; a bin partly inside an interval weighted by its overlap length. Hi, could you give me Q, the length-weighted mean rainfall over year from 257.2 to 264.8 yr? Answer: 0.793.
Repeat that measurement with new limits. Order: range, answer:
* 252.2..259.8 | 0.619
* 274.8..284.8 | 1.28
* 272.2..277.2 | 1.23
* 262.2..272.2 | 1.1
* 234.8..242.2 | 1.28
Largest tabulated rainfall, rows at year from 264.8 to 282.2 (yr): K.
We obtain 1.328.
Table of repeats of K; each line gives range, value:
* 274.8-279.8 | 1.318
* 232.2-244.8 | 1.415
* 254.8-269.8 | 1.123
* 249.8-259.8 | 0.7235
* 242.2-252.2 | 1.202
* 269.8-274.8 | 1.231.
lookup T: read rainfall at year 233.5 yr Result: 1.415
